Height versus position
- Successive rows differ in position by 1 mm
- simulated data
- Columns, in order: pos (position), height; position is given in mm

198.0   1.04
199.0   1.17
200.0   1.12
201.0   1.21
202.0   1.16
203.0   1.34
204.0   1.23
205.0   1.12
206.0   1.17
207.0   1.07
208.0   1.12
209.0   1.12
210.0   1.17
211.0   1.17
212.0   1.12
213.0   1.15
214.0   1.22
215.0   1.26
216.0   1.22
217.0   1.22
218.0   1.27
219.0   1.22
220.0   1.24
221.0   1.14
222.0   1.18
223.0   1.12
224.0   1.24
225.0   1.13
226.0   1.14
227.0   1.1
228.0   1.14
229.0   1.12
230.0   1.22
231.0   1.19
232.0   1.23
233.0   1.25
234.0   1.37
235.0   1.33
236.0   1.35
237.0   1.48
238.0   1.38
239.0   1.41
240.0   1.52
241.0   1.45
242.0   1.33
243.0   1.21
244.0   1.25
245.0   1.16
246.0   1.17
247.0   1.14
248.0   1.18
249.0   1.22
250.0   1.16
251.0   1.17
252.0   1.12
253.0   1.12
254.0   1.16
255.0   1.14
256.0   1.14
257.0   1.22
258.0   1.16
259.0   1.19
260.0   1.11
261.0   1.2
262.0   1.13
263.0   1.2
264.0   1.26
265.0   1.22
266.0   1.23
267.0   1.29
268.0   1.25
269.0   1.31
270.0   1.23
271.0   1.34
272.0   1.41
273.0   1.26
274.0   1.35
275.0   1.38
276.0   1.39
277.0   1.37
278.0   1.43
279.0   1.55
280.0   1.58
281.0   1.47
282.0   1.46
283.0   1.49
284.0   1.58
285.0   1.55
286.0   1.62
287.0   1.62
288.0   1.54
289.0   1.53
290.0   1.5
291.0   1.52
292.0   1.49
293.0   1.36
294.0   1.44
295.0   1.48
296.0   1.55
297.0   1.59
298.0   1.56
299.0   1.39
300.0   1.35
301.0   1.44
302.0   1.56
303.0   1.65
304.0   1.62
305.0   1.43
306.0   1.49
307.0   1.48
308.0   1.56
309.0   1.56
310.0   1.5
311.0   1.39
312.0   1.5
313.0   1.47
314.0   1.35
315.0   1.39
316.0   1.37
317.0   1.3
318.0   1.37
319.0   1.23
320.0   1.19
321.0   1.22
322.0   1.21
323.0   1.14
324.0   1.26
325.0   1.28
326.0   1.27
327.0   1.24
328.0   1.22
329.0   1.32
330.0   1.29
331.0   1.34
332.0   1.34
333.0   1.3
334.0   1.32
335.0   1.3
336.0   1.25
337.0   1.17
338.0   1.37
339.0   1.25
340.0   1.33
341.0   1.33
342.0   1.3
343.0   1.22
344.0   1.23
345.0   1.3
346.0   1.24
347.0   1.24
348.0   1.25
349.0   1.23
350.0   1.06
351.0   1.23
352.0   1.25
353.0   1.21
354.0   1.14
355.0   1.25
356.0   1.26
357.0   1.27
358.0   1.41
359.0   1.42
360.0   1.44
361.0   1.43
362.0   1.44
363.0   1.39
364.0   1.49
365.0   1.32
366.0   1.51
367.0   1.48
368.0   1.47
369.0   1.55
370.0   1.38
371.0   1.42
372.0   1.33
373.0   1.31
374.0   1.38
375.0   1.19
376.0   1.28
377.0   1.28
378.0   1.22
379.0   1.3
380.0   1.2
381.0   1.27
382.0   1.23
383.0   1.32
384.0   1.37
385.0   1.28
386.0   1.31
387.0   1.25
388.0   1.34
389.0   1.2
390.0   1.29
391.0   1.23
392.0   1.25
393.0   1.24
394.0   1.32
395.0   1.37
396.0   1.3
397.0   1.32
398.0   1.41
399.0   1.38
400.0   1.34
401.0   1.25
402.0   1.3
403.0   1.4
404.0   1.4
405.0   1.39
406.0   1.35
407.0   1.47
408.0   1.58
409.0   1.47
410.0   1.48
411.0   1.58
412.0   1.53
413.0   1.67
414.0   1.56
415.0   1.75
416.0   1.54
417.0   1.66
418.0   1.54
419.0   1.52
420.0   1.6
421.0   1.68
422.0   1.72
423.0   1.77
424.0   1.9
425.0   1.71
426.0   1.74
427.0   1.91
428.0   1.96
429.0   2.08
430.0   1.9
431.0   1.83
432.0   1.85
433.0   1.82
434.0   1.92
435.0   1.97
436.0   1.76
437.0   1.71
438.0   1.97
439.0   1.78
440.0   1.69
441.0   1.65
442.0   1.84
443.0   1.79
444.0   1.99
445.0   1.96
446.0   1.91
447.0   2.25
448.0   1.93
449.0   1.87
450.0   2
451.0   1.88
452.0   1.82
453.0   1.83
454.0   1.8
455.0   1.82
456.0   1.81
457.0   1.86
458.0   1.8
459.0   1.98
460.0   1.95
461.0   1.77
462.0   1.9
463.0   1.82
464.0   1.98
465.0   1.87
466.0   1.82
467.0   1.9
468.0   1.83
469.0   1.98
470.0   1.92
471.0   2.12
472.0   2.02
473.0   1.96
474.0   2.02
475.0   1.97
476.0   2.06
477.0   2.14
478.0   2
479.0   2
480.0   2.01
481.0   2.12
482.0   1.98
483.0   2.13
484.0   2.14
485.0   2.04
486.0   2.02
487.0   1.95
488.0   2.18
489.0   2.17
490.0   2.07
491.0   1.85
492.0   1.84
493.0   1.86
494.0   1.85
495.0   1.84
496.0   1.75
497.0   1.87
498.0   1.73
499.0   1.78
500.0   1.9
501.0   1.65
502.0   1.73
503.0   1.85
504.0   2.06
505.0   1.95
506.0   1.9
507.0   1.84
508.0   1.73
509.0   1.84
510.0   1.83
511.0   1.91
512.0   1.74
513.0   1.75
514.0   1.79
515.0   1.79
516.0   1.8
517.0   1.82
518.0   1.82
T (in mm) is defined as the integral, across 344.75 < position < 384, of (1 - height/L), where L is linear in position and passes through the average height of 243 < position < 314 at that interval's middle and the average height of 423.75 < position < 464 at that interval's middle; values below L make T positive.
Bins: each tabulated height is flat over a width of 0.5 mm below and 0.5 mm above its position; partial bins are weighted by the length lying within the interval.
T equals 7.48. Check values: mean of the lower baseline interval 1.37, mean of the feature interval 1.32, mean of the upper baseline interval 1.87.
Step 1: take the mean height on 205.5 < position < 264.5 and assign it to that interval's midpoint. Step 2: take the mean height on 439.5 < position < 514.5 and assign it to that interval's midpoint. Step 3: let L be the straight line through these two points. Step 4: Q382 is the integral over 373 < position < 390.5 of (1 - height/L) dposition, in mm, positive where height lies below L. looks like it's 3.8 mm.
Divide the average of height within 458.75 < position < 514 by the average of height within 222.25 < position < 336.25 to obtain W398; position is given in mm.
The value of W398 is 1.44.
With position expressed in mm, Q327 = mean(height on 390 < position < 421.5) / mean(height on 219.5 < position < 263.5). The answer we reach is 1.19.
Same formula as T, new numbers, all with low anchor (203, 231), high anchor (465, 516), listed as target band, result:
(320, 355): 5.81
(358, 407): 8.52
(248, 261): 1.17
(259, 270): 0.72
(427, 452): -1.47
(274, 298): -2.37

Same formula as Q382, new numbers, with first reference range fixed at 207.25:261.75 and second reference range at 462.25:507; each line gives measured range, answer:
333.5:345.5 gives 1.89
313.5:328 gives 1.92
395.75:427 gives 3.58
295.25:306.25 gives -0.82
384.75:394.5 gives 2.32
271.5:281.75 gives -0.64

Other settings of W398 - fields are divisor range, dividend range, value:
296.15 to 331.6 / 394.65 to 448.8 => 1.20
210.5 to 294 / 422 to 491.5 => 1.49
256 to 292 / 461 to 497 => 1.44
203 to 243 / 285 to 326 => 1.17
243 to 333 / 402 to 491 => 1.36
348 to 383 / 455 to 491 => 1.49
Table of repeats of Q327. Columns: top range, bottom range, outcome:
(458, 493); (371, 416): 1.46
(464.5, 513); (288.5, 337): 1.39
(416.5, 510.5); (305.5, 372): 1.42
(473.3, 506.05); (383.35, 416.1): 1.41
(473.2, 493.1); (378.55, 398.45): 1.57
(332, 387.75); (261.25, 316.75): 0.91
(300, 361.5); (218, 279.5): 1.06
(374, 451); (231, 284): 1.22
